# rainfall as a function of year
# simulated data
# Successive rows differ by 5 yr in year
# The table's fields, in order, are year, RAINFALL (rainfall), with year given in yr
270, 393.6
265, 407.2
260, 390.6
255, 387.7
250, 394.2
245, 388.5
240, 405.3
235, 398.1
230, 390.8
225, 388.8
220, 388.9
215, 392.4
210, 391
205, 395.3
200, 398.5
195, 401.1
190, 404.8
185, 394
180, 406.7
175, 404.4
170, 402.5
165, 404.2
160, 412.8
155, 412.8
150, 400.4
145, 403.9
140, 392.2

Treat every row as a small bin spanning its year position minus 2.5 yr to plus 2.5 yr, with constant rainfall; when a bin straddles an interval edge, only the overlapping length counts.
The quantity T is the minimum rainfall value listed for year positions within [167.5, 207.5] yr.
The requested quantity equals 394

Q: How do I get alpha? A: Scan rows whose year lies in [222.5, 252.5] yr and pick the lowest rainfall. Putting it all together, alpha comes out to 388.5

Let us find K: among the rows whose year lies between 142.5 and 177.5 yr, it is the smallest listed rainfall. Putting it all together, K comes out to 400.4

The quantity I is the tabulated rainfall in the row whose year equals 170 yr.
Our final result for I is 402.5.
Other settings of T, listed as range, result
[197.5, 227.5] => 388.8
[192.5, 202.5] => 398.5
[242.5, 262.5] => 387.7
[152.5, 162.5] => 412.8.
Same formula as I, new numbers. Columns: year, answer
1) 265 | 407.2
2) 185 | 394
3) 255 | 387.7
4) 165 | 404.2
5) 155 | 412.8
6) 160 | 412.8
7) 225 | 388.8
